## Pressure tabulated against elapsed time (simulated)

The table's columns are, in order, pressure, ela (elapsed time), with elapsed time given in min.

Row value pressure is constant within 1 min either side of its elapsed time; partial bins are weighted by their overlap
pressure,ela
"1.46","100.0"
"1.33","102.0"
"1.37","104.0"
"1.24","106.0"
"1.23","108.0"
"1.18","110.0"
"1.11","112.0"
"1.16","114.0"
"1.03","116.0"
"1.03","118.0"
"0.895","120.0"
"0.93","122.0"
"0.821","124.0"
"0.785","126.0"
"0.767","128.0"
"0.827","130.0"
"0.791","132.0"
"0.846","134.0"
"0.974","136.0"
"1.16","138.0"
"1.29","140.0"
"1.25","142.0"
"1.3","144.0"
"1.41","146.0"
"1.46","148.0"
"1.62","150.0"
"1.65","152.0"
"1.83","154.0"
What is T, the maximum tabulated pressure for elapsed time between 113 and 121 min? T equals 1.16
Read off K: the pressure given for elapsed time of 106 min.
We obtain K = 1.24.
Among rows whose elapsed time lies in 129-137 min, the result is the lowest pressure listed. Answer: 0.791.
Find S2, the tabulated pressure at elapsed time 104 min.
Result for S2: 1.37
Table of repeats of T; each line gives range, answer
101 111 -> 1.37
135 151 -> 1.62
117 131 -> 1.03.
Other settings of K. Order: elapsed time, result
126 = 0.785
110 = 1.18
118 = 1.03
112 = 1.11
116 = 1.03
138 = 1.16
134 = 0.846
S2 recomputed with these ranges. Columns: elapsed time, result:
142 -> 1.25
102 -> 1.33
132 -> 0.791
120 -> 0.895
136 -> 0.974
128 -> 0.767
